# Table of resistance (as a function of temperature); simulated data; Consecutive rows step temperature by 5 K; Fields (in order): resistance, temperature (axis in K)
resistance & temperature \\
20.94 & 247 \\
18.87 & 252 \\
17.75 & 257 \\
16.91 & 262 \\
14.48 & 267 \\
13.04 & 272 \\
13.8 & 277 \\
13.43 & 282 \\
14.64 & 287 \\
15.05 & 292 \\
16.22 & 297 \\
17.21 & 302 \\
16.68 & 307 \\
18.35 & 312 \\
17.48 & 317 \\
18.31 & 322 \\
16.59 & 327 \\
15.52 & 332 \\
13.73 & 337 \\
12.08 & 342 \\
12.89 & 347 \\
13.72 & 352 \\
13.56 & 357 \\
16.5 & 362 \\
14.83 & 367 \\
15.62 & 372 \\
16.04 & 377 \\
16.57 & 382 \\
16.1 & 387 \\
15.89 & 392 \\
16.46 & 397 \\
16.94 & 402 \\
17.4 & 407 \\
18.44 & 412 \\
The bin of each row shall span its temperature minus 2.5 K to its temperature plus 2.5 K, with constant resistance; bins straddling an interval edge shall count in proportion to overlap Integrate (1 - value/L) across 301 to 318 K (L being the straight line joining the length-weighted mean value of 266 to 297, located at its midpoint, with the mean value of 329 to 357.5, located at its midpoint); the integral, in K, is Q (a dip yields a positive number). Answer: -4.2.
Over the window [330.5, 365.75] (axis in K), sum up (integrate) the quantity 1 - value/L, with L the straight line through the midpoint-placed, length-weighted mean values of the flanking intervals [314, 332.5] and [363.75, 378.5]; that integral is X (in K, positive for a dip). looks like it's 5.0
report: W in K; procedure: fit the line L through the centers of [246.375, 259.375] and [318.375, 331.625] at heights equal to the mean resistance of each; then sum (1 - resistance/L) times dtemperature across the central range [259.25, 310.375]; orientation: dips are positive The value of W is 8.2 K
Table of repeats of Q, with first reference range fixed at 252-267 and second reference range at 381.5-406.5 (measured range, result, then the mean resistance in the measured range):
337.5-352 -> 3.32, 12.9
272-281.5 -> 1.96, 13.5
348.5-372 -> 2.74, 14.7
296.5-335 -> -0.47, 17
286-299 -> 1.23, 15.3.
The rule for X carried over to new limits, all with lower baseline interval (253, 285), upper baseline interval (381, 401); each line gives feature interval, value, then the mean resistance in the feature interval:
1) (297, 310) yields -1.2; 16.9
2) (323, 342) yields 0.7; 15.1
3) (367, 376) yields 0.3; 15.5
